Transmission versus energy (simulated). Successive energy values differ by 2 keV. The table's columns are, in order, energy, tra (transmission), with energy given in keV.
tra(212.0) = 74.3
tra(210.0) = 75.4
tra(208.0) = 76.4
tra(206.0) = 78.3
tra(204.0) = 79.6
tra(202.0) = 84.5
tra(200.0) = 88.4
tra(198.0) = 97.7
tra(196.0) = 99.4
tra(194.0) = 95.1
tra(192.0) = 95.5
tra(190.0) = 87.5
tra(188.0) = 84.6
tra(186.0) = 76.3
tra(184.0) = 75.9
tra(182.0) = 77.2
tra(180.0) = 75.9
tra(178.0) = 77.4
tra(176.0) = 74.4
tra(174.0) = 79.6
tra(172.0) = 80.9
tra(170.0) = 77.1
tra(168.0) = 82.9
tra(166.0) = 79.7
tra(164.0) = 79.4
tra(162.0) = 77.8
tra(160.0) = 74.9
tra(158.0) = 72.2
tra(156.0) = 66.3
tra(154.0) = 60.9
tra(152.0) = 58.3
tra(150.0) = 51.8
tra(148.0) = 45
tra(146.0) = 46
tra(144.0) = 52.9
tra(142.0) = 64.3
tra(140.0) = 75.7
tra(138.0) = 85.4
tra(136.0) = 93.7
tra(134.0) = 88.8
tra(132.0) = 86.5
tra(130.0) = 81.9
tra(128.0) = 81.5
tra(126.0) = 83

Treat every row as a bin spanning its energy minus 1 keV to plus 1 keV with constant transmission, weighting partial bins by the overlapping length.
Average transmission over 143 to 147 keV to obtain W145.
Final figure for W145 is 49.5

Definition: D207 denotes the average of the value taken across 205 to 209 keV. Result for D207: 77.3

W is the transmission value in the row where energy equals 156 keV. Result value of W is 66.3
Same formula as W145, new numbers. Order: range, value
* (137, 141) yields 80.6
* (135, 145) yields 74.4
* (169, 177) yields 78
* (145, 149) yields 45.5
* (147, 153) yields 51.7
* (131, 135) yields 87.7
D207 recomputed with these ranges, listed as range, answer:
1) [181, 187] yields 76.5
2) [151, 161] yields 66.5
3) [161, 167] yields 79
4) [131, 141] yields 86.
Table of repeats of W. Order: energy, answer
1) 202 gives 84.5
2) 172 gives 80.9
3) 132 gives 86.5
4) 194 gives 95.1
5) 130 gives 81.9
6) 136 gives 93.7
